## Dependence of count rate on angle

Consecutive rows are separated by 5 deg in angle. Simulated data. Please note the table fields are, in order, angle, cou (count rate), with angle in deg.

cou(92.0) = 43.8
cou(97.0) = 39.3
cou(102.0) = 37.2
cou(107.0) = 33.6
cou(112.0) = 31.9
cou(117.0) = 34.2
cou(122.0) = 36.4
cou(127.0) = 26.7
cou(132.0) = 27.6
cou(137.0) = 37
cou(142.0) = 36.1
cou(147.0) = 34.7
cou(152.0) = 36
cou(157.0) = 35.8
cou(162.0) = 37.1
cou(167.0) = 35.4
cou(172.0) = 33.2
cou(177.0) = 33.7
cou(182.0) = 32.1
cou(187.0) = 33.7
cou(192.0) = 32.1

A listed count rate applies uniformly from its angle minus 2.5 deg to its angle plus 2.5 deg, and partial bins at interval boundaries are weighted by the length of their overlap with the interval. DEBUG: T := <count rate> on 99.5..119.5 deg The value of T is 34.2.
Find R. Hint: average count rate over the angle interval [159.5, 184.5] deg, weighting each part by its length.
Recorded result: 34.3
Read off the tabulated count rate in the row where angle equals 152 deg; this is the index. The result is 36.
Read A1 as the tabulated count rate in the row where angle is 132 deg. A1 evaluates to 27.6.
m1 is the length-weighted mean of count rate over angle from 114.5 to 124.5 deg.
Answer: 35.3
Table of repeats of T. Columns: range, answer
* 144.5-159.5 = 35.5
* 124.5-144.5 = 31.9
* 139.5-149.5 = 35.4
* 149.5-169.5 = 36.1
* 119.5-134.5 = 30.2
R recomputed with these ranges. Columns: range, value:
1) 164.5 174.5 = 34.3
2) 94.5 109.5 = 36.7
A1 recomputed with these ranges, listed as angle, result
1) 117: 34.2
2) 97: 39.3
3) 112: 31.9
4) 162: 37.1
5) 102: 37.2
